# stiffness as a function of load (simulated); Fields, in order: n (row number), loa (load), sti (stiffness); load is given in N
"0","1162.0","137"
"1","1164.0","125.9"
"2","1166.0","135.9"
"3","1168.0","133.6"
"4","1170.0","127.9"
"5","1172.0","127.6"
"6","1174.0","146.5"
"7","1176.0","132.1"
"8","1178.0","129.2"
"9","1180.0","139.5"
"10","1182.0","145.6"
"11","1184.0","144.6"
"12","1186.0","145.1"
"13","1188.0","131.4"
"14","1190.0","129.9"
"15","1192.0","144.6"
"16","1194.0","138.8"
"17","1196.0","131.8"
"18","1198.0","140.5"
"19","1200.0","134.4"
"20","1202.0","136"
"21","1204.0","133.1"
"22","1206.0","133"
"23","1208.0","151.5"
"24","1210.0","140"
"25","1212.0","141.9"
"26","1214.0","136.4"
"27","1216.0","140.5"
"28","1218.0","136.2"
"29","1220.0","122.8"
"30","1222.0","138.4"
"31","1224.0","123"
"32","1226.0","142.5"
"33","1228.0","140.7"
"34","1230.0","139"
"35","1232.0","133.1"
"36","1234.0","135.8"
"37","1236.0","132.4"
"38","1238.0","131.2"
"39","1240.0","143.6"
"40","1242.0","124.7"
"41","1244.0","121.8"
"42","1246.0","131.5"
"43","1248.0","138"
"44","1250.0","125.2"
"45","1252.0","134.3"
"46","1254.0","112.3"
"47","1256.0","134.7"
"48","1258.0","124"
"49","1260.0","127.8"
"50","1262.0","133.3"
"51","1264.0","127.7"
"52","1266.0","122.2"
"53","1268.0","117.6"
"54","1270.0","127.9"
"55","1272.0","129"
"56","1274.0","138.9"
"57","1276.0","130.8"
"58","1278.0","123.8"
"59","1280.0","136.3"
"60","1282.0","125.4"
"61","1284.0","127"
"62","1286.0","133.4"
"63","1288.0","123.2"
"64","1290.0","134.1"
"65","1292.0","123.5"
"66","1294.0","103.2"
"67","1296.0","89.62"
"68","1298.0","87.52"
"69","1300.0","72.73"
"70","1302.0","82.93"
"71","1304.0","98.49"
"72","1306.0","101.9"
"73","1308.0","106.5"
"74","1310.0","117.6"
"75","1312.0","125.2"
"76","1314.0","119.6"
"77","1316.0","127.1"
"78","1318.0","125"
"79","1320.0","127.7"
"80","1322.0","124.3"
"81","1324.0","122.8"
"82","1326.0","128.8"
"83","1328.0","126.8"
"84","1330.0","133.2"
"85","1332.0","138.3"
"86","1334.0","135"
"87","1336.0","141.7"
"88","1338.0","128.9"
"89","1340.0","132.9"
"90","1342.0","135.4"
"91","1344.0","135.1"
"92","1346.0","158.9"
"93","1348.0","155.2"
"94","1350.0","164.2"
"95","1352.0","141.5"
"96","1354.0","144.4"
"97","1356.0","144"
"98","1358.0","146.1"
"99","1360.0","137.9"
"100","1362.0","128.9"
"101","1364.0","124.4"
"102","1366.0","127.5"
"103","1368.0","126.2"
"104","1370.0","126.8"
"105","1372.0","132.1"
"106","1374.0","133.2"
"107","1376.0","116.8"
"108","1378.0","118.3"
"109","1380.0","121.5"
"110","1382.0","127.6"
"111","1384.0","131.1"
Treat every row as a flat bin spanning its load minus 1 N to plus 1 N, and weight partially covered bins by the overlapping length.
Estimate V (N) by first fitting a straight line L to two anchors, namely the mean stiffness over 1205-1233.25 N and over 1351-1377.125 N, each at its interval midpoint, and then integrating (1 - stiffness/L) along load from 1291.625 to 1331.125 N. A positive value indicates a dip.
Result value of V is 6.6 N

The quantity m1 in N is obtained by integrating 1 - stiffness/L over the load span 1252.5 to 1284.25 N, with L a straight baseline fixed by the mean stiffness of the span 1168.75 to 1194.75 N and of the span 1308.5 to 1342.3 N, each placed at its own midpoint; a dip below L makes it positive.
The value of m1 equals 1.0 N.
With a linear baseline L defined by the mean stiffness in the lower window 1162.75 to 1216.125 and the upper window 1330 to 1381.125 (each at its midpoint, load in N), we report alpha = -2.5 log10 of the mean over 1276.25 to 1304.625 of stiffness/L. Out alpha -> 0.21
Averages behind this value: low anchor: 137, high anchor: 136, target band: 112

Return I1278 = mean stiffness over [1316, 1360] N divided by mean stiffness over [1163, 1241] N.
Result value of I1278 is 1.01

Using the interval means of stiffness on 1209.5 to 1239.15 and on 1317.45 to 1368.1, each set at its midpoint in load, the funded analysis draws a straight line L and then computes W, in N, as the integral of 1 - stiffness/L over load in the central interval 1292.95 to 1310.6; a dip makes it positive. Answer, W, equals 5.3 N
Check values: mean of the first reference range 136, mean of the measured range 95.2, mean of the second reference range 136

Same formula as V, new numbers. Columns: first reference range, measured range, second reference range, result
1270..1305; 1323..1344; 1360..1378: -1.8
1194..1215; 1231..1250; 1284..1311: -1.0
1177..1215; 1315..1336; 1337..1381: 1.0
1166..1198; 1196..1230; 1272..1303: -1.6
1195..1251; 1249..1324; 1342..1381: 8.8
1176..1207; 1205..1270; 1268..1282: 0.3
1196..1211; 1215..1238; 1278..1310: -0.7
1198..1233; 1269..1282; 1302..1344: -0.1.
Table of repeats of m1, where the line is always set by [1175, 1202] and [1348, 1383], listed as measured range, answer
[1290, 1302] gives 3.3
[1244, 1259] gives 0.9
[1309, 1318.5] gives 0.8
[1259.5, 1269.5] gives 0.7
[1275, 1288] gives 0.6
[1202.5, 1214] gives -0.2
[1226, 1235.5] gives -0.1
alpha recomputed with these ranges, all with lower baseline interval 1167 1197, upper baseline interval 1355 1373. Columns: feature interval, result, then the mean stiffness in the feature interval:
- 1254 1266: 0.061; 127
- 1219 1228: 0.024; 133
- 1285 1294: 0.071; 126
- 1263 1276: 0.059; 127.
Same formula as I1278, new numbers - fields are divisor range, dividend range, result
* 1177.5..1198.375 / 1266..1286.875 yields 0.93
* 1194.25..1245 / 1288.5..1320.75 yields 0.80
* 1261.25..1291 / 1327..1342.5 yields 1.04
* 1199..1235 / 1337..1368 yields 1.02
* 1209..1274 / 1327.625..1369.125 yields 1.05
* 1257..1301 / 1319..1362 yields 1.14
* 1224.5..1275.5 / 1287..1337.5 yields 0.89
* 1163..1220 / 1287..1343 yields 0.87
